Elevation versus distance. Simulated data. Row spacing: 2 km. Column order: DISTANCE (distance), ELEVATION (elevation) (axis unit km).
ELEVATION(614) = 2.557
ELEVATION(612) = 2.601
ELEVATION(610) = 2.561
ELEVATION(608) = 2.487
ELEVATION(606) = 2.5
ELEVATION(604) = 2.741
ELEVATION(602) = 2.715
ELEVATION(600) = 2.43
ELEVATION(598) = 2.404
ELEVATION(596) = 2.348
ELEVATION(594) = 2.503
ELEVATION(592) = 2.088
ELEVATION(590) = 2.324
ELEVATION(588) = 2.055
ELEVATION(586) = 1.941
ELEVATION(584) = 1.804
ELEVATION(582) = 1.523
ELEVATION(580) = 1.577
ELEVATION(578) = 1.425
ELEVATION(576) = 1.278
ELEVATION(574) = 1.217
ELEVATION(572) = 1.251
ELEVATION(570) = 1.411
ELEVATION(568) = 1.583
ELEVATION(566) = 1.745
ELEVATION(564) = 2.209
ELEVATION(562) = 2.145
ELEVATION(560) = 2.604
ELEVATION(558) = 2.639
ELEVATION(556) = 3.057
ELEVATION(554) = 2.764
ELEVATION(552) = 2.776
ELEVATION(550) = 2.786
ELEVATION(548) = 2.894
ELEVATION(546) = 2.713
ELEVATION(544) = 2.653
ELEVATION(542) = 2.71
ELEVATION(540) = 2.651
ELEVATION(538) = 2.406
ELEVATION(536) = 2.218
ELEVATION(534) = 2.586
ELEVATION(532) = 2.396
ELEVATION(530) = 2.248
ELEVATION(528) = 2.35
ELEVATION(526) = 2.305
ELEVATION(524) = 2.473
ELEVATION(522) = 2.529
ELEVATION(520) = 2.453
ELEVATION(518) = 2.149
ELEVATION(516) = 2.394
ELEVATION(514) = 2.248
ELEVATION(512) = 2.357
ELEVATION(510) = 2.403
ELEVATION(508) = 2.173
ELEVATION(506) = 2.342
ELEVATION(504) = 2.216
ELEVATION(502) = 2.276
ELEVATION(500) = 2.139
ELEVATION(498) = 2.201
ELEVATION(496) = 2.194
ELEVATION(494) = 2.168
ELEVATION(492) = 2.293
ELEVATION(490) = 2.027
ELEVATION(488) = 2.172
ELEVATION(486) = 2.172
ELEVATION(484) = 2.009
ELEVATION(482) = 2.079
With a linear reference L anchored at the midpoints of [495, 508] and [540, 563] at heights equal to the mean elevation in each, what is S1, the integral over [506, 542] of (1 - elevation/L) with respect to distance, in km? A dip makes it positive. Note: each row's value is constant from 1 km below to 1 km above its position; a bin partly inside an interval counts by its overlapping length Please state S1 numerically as 0.8 km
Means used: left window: 2.22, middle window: 2.38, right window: 2.7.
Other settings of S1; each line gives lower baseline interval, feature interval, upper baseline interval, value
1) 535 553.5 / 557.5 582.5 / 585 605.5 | 7.8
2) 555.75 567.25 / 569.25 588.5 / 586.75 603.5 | 6.7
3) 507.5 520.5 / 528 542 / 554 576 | -1.6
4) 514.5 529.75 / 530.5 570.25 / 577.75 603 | -3.5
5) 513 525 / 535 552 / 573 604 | -3.0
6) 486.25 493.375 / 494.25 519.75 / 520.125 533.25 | 0.1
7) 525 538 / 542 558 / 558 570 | -4.5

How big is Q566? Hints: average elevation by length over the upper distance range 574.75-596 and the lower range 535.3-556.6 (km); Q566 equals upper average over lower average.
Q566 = 0.7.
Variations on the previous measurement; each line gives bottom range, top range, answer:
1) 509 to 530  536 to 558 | 1.15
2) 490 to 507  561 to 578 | 0.72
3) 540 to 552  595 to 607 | 0.92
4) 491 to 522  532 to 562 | 1.16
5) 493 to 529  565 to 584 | 0.64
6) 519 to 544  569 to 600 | 0.75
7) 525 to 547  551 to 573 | 0.89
